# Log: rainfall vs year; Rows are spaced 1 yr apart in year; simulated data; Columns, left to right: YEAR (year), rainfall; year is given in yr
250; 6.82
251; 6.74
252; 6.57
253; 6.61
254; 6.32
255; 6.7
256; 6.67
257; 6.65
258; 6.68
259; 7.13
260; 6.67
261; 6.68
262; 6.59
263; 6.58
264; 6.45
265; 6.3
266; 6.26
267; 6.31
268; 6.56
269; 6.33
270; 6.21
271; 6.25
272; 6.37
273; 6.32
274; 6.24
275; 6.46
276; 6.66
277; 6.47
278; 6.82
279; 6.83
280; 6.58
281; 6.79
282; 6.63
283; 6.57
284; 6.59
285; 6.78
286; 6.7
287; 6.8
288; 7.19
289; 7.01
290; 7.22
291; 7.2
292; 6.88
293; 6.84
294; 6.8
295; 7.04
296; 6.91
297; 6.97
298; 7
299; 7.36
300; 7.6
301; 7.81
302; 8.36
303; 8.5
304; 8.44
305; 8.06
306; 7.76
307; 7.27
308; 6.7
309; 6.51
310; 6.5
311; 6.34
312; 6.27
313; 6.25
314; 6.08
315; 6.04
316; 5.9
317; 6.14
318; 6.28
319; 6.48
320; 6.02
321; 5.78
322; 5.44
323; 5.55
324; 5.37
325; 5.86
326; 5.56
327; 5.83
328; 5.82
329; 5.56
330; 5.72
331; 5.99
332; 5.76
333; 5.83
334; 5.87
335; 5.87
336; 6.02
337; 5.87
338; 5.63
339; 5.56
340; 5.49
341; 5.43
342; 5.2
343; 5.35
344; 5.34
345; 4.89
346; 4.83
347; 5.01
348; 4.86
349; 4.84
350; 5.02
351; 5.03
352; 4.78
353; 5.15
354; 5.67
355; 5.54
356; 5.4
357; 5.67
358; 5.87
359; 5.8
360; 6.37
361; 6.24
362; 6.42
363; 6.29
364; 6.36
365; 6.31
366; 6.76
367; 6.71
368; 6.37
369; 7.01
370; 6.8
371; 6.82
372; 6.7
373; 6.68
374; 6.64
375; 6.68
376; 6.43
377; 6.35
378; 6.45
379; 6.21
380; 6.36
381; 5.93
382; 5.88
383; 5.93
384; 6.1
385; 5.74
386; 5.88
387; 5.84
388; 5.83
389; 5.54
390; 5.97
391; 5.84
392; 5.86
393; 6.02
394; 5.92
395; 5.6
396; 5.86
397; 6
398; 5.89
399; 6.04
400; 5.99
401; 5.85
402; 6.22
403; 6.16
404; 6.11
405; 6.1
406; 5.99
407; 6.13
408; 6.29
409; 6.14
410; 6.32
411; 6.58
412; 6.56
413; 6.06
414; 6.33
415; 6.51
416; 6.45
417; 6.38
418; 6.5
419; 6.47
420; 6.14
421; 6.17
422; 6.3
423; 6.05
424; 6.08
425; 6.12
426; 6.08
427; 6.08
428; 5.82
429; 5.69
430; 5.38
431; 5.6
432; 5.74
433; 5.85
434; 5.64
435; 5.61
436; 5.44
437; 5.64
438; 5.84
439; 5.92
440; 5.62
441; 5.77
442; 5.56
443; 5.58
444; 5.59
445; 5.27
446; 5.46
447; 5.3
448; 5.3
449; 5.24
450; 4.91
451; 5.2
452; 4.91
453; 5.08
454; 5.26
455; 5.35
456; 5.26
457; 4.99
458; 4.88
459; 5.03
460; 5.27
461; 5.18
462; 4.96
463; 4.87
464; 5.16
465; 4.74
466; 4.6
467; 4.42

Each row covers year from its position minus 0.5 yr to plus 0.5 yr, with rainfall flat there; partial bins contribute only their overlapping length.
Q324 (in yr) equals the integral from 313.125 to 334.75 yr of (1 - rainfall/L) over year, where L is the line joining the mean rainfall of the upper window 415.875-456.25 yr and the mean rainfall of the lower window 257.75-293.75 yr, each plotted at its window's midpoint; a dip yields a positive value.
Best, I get 1.7 yr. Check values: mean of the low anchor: 6.64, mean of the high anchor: 5.69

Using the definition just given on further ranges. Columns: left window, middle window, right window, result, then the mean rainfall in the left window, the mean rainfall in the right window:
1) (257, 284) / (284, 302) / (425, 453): -1.9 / 6.53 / 5.56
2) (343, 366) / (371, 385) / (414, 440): -1.6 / 5.55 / 5.98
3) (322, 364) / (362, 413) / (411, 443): -3.6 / 5.57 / 5.98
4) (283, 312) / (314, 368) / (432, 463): 7.5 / 7.16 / 5.36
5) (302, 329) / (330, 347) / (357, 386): 2.3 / 6.43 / 6.34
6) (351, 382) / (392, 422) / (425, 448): -1.4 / 6.2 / 5.66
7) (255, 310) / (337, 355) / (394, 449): 3.5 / 6.87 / 5.94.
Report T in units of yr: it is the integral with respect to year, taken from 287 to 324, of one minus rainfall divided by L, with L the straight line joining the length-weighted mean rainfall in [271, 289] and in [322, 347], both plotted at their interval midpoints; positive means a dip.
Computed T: -4.1 yr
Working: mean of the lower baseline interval 6.64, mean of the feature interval 6.83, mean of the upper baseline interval 5.58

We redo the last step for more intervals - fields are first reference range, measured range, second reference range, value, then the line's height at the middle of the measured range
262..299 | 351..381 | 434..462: -1.1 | 6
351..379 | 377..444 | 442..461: -3.6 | 5.69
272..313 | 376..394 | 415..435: 0.9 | 6.32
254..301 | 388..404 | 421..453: 0.0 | 5.91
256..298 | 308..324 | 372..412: 0.9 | 6.48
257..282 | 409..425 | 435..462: -2.2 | 5.55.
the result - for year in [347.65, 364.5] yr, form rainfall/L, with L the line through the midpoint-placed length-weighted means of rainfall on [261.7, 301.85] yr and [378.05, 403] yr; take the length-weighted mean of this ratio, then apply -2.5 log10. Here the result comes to 0.11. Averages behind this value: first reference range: 6.75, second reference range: 5.94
